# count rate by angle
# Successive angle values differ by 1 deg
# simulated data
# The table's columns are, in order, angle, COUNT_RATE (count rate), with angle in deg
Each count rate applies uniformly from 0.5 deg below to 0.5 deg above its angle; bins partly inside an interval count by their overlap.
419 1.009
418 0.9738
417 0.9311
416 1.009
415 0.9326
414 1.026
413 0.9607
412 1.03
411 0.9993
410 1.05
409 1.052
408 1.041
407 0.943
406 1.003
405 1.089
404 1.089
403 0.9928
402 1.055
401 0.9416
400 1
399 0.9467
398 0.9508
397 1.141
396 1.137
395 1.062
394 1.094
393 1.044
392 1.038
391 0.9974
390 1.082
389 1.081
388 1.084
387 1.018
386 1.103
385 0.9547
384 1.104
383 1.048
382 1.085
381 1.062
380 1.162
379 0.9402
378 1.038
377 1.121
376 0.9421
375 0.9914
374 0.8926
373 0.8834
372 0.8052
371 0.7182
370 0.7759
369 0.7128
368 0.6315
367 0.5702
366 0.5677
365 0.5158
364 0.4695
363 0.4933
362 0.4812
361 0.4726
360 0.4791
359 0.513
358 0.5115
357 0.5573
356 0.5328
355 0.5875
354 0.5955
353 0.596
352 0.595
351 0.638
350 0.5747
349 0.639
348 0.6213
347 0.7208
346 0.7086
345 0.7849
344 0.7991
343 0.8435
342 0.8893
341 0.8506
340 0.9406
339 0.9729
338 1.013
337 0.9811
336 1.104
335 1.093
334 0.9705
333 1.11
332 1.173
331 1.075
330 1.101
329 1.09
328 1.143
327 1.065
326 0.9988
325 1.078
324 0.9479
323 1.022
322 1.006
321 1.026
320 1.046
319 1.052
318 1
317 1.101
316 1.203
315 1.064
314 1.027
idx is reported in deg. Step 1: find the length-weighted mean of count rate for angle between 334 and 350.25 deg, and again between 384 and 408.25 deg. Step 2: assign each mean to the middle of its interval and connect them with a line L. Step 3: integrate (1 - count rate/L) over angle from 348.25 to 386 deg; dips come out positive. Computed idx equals 8.2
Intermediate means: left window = 0.854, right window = 1.04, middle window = 0.741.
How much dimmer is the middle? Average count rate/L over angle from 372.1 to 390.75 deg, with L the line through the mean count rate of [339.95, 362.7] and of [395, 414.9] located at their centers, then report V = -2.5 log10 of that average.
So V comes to -0.20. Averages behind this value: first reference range 0.642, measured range 1.03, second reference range 1.02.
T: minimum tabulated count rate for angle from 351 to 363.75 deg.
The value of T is 0.4726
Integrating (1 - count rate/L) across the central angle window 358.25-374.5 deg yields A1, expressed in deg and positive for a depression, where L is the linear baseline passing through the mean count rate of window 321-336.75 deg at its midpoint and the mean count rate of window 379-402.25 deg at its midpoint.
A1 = 6.7 deg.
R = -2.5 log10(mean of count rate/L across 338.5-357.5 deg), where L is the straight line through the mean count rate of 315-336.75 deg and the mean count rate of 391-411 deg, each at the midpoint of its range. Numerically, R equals 0.44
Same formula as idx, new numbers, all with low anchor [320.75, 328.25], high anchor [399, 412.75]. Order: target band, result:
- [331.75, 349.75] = 2.4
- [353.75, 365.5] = 5.8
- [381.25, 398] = -0.7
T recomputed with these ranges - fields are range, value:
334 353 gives 0.5747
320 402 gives 0.4695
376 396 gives 0.9402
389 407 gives 0.9416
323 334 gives 0.9479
